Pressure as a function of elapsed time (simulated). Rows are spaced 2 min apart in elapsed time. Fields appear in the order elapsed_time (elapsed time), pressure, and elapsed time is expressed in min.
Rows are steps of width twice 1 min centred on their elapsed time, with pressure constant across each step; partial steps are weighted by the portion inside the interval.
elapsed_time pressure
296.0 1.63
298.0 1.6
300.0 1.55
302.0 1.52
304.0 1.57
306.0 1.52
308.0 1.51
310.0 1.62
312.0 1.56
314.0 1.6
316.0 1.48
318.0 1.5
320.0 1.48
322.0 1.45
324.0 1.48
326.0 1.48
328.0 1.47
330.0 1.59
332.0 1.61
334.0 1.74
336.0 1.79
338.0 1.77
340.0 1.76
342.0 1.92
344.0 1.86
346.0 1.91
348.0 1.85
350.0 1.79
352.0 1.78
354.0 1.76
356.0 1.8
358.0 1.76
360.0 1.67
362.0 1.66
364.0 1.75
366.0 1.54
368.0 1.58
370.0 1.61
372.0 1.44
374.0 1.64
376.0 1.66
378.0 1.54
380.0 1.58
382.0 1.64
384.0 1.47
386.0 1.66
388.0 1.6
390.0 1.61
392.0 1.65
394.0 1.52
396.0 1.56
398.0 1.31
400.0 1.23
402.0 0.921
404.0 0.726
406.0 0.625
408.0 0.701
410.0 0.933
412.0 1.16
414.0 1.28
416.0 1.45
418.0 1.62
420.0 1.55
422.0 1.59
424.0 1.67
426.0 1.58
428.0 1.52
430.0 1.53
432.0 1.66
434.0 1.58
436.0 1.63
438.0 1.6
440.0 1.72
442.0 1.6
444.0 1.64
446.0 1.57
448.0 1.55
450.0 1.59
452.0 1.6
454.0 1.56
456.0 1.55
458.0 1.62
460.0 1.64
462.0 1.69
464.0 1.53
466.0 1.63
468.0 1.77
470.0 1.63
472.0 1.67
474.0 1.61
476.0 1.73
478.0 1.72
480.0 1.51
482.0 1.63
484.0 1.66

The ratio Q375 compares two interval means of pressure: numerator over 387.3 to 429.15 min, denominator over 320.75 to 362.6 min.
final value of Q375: 0.77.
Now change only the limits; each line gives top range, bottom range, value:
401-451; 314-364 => 0.83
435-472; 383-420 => 1.26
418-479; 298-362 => 0.98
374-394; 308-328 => 1.06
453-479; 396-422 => 1.42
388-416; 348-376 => 0.71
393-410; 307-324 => 0.70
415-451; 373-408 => 1.15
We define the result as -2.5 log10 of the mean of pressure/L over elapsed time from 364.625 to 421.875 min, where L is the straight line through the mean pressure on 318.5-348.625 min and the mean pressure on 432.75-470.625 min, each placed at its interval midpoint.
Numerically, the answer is 0.18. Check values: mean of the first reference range 1.67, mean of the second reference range 1.62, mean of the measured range 1.39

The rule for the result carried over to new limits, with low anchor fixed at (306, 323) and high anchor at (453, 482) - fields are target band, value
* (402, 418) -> 0.49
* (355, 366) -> -0.10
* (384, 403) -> 0.09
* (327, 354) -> -0.14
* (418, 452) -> 0.01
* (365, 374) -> 0.01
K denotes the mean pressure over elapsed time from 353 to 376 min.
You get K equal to 1.66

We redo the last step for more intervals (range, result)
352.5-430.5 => 1.47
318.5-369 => 1.69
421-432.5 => 1.59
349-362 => 1.75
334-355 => 1.82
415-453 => 1.59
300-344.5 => 1.6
